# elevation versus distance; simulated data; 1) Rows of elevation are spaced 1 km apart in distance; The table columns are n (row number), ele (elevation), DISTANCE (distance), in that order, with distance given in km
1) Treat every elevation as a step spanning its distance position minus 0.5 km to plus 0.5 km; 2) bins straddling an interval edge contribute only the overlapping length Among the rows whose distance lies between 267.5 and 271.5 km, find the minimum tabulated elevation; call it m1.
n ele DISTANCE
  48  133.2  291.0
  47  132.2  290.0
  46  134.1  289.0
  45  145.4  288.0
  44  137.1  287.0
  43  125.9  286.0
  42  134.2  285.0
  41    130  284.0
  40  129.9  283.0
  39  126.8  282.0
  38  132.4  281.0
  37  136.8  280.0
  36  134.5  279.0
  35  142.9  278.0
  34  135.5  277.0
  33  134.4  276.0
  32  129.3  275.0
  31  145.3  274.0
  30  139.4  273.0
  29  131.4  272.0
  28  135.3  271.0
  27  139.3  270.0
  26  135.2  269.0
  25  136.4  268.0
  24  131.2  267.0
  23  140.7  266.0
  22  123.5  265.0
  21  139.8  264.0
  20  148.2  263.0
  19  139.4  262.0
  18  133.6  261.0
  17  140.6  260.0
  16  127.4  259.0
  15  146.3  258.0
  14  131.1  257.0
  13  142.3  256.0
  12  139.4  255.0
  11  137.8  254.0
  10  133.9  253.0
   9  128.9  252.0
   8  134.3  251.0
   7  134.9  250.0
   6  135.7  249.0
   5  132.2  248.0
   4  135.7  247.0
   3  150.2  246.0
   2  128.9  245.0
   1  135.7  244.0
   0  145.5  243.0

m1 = 135.2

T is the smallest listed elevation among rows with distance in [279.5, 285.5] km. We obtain 126.8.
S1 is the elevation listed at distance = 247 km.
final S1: 135.7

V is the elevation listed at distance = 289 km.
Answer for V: 134.1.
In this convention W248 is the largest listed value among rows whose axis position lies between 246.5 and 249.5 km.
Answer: 135.7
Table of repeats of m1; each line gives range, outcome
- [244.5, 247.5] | 128.9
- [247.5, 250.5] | 132.2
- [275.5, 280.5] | 134.4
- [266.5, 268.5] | 131.2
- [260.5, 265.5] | 123.5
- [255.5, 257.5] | 131.1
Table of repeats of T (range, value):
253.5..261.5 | 127.4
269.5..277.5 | 129.3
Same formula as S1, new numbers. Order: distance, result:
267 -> 131.2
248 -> 132.2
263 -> 148.2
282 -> 126.8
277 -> 135.5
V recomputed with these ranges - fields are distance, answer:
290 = 132.2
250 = 134.9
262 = 139.4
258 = 146.3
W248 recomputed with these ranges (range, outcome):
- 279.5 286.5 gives 136.8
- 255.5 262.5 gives 146.3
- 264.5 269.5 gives 140.7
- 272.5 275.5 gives 145.3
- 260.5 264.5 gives 148.2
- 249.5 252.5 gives 134.9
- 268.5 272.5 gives 139.3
